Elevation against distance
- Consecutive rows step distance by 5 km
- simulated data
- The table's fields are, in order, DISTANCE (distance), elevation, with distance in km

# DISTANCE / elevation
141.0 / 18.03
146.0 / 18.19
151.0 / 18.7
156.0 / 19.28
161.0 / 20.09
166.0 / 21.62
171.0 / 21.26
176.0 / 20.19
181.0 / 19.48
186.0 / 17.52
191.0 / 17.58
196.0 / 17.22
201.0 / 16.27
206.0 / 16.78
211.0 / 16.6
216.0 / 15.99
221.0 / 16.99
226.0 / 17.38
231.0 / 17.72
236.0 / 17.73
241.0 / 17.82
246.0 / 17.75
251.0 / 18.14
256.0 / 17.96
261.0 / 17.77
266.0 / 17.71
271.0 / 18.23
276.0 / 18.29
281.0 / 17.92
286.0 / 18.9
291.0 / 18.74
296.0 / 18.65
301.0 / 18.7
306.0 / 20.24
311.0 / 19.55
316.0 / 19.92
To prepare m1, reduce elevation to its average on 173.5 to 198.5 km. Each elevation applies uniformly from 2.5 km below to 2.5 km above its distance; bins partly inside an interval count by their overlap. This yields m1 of 18.4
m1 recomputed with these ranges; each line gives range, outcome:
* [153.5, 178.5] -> 20.5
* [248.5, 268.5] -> 17.9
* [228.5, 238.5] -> 17.7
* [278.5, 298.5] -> 18.6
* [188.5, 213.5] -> 16.9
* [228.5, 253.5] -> 17.8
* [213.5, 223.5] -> 16.5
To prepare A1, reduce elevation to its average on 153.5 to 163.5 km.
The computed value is 19.7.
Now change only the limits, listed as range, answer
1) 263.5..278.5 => 18.1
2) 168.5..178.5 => 20.7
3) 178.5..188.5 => 18.5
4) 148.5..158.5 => 19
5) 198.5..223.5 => 16.5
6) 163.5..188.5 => 20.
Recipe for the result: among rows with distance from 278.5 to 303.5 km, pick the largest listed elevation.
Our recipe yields 18.9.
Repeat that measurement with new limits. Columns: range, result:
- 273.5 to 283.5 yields 18.29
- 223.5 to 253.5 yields 18.14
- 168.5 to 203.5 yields 21.26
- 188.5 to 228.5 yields 17.58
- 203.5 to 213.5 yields 16.78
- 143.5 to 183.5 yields 21.62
